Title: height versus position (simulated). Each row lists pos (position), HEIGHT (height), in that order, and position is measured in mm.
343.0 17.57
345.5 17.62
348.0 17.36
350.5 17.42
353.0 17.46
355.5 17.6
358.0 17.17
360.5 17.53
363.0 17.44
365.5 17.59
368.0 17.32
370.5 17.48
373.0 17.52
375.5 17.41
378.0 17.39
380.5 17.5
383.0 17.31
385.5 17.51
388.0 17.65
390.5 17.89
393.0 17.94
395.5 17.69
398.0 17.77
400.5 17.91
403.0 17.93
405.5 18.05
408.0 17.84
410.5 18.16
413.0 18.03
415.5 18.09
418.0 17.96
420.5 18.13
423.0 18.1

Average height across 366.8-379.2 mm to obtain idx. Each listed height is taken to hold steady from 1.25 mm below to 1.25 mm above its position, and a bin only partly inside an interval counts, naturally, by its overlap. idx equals 17.4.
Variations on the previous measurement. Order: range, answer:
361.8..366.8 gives 17.5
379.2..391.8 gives 17.6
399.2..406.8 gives 18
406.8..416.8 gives 18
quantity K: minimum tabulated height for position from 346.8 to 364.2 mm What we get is 17.17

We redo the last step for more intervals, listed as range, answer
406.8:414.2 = 17.84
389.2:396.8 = 17.69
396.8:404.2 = 17.77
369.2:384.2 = 17.31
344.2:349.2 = 17.36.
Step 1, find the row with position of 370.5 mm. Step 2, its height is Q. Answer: 17.48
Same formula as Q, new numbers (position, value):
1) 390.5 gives 17.89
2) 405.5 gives 18.05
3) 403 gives 17.93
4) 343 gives 17.57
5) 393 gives 17.94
